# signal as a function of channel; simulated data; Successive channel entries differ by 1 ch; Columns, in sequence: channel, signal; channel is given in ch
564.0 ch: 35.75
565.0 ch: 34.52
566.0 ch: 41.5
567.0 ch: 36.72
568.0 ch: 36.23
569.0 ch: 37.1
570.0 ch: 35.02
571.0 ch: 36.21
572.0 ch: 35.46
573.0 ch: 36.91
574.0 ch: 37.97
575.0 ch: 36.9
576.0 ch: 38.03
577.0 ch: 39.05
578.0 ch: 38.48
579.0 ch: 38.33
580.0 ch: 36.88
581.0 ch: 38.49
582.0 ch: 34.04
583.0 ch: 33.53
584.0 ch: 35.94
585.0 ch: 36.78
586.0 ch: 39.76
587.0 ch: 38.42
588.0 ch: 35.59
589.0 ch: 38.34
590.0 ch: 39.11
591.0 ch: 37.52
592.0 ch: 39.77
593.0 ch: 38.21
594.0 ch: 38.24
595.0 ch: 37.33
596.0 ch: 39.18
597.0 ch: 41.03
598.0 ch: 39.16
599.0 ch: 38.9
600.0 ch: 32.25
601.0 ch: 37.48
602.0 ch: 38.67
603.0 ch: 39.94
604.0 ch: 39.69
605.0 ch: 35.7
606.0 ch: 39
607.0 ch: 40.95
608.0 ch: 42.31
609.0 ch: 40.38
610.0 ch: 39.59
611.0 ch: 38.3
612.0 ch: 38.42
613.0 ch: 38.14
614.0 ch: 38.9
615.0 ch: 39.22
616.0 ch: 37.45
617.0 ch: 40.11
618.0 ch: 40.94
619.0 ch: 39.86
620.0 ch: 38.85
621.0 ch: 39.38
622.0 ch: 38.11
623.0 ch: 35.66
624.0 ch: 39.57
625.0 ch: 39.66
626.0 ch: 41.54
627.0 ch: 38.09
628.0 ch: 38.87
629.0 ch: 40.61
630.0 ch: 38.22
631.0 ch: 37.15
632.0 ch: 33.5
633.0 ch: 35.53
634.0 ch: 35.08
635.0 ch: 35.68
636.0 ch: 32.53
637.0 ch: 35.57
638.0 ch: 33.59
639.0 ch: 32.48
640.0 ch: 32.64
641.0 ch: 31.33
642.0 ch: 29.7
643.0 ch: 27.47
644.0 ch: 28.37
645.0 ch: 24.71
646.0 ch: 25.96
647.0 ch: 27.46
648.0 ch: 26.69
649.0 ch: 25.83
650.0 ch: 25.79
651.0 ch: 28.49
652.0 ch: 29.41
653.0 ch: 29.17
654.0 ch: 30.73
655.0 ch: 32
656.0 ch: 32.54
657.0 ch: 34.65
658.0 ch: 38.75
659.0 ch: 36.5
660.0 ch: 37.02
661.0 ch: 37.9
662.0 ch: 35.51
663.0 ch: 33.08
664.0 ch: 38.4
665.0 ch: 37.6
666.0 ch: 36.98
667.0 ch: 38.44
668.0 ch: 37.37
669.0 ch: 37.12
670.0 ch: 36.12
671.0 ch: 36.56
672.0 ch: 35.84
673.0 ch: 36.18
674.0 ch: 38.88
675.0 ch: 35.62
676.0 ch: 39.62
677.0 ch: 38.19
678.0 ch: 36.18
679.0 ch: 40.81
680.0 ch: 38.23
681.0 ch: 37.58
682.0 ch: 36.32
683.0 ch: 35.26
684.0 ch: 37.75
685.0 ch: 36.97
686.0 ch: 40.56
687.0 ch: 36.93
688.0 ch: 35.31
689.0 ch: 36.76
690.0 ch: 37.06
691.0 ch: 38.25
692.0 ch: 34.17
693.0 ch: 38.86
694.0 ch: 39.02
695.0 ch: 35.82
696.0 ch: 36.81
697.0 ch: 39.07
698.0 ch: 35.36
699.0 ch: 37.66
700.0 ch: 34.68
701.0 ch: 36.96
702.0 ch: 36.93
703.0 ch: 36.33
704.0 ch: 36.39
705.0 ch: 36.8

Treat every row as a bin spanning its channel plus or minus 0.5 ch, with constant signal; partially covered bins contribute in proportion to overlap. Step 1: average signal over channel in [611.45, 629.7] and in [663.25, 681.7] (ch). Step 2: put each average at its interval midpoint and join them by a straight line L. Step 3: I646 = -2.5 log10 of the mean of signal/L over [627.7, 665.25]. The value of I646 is 0.17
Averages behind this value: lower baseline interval 39.1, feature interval 32.7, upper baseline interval 37.5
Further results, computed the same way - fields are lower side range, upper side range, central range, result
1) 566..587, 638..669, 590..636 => -0.11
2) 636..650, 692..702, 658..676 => -0.13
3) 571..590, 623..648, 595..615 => -0.09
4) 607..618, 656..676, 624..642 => 0.07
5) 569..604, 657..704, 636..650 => 0.26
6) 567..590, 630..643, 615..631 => -0.14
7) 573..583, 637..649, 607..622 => -0.20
